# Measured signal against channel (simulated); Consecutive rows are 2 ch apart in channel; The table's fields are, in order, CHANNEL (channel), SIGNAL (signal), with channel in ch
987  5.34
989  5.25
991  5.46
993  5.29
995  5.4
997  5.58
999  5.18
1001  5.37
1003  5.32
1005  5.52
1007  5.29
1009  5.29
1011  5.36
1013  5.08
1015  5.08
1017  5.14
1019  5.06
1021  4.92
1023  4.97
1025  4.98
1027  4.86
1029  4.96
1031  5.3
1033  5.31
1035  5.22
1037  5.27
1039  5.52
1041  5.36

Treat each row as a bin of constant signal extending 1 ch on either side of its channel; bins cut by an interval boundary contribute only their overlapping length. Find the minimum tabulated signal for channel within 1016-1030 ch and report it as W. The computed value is 4.86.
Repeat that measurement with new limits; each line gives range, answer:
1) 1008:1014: 5.08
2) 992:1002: 5.18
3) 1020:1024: 4.92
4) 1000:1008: 5.29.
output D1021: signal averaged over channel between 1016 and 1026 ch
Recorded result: 5.01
